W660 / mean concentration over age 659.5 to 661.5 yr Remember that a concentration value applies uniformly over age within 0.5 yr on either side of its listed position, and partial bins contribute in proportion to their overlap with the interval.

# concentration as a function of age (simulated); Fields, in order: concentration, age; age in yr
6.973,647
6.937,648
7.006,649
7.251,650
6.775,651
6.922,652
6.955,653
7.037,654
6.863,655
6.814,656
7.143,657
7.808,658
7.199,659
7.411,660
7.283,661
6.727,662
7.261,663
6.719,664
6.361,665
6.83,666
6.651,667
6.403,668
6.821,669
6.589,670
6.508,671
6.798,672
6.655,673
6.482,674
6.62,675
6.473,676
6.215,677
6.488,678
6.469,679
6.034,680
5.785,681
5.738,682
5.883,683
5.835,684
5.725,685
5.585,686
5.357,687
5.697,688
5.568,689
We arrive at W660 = 7.35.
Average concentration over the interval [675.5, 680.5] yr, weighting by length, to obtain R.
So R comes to 6.34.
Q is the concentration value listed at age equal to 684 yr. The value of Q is 5.835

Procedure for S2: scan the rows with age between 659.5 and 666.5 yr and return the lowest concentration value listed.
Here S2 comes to 6.361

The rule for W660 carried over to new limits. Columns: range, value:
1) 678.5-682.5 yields 6.01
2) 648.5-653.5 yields 6.98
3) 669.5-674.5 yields 6.61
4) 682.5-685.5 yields 5.81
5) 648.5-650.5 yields 7.13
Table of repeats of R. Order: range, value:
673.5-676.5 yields 6.52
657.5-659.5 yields 7.5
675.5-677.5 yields 6.34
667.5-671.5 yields 6.58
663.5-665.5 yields 6.54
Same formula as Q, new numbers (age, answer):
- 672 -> 6.798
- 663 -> 7.261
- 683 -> 5.883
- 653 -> 6.955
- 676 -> 6.473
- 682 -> 5.738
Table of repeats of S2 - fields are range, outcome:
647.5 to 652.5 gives 6.775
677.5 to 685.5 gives 5.725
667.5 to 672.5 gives 6.403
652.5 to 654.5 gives 6.955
